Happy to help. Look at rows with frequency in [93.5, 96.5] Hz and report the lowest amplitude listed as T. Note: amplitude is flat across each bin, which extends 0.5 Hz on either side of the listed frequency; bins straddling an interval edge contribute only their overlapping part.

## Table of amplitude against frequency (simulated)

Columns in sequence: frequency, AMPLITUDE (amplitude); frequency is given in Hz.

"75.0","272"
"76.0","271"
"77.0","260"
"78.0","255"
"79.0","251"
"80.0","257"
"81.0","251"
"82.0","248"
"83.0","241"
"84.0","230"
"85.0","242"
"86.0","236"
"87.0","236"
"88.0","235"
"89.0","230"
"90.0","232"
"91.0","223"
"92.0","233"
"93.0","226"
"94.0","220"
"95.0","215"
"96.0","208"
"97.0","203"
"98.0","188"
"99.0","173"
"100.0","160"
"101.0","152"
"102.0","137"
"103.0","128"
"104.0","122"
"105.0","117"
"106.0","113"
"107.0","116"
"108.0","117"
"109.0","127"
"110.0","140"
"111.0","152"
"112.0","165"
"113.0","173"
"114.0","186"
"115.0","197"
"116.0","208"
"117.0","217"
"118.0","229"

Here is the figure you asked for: 208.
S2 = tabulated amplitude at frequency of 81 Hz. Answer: 251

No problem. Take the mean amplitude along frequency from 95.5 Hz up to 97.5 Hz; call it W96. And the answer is 206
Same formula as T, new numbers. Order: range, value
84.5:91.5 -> 223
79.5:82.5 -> 248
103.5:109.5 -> 113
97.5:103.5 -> 128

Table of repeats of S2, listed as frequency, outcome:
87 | 236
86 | 236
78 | 255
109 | 127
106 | 113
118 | 229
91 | 223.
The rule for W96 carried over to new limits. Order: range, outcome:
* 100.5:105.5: 131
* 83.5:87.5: 236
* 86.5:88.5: 236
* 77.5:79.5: 253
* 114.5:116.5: 202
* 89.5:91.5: 228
